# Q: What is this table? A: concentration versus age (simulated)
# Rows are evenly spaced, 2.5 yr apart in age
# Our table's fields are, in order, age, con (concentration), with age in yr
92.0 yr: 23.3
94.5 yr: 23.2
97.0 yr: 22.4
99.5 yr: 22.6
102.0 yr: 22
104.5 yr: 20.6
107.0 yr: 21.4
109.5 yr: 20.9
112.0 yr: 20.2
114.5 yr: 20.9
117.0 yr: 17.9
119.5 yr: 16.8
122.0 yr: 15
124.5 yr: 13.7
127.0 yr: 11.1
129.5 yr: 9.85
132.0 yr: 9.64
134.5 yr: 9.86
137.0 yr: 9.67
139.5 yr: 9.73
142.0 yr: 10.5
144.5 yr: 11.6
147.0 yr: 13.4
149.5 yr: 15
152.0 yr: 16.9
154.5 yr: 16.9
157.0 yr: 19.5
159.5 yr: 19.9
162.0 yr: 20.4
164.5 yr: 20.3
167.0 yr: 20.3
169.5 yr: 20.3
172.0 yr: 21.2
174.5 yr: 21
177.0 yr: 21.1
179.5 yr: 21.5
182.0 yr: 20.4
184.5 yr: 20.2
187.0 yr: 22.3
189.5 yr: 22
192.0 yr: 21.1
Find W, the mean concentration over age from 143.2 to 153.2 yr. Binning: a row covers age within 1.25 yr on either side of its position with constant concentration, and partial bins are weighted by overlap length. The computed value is 14.2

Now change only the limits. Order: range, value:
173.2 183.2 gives 21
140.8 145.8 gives 11.1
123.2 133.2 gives 11.1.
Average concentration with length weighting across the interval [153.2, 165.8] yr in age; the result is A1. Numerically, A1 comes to 19.4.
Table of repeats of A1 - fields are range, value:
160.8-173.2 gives 20.5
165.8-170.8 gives 20.3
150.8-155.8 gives 16.9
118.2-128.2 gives 14.2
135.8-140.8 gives 9.71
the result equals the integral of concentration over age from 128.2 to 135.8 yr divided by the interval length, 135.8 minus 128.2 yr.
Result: 9.79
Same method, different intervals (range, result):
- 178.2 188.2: 21.1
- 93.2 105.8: 22.2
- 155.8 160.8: 19.7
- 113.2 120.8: 18.5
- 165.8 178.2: 20.8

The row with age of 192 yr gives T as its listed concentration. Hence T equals 21.1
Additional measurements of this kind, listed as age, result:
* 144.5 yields 11.6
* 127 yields 11.1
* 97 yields 22.4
